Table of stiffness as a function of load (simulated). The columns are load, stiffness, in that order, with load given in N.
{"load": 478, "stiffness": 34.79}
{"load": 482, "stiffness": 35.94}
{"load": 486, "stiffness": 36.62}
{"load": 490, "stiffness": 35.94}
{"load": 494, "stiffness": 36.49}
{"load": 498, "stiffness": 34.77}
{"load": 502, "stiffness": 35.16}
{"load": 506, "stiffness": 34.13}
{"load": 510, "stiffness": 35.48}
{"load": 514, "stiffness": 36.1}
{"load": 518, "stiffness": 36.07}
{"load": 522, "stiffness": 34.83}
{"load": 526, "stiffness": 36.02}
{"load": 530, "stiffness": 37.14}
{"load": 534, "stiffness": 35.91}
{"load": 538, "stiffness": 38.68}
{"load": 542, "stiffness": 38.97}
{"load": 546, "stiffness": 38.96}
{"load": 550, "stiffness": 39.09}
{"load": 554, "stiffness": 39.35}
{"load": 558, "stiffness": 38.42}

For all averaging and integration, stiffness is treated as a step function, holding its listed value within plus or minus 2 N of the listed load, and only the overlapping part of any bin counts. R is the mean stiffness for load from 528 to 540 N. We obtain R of 37.2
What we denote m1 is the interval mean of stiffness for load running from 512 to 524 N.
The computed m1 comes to 35.7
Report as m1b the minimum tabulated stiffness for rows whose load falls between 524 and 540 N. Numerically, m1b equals 35.91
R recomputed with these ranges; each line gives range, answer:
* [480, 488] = 36.3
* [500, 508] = 34.6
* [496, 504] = 35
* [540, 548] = 39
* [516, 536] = 36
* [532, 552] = 38.3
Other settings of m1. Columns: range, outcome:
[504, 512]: 34.8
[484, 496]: 36.4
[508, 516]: 35.8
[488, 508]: 35.3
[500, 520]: 35.4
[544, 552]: 39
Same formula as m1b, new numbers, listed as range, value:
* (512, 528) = 34.83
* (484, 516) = 34.13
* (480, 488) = 35.94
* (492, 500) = 34.77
